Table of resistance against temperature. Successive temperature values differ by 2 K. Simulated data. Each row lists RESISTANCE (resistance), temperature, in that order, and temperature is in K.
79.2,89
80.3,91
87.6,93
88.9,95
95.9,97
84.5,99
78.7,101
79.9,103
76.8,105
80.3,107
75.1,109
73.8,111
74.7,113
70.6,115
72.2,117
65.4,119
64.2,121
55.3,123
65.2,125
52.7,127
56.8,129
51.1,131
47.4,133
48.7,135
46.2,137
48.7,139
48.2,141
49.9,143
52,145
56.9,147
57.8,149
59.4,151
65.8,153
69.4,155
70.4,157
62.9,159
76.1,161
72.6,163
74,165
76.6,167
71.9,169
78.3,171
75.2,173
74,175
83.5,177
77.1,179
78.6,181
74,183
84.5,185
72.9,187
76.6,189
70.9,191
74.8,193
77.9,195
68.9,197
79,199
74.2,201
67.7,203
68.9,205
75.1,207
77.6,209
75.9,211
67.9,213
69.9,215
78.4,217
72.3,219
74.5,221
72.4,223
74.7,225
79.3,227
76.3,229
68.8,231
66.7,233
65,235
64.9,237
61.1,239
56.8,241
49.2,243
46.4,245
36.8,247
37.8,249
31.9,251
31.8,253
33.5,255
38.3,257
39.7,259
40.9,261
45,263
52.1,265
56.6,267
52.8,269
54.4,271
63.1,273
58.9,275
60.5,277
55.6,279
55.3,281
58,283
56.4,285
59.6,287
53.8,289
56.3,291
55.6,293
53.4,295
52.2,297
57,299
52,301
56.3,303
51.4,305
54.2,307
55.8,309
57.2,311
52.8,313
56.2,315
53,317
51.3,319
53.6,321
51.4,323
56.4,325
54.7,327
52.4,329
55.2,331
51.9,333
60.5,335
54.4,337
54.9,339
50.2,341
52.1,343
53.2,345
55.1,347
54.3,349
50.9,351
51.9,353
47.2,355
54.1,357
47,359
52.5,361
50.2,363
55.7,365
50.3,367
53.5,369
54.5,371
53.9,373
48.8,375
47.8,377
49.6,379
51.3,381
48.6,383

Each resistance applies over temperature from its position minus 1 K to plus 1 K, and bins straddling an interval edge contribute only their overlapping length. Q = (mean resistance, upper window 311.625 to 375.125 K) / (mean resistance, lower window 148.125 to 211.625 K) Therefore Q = 0.72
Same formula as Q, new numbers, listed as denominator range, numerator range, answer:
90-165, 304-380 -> 0.79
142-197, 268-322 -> 0.78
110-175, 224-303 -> 0.86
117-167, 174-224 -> 1.25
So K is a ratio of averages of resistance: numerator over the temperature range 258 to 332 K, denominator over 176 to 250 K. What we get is 0.78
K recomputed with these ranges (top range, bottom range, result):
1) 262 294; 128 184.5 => 0.87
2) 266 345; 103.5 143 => 0.89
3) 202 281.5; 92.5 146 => 0.89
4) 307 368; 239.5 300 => 1.06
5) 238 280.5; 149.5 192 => 0.65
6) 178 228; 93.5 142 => 1.11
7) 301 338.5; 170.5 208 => 0.72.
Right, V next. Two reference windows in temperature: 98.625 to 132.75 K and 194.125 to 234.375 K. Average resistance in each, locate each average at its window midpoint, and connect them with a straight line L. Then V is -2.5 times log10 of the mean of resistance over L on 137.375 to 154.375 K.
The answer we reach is 0.26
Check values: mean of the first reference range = 68.5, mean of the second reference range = 73.2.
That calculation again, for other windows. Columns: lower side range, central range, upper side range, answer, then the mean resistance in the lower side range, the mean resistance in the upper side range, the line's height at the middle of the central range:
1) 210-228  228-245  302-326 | 0.128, 73.9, 54.1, 70.3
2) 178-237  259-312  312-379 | 0.135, 73.7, 52.7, 61.8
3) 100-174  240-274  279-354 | 0.269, 64.9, 54.4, 57.9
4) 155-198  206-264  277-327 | 0.124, 74.7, 54.9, 65.5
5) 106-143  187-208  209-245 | -0.109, 60.6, 68.7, 66.4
